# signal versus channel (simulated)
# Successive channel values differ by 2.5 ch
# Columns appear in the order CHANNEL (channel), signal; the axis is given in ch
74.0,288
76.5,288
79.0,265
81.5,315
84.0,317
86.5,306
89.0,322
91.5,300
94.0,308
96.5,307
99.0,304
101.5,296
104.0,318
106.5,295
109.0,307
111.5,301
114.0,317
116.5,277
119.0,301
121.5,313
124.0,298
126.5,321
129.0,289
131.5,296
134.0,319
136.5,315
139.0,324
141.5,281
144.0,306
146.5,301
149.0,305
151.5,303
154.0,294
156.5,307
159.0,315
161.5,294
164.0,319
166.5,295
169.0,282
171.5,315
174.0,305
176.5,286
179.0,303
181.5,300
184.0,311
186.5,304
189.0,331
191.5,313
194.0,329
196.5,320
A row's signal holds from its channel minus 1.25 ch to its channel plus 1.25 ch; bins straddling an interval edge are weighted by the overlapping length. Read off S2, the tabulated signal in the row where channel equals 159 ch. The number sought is 315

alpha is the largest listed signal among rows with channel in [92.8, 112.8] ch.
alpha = 318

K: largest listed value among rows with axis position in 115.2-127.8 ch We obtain 321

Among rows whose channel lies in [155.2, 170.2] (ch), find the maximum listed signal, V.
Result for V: 319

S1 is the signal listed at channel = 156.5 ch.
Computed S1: 307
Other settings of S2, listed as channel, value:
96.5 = 307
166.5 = 295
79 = 265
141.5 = 281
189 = 331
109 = 307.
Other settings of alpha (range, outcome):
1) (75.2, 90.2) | 322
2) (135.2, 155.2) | 324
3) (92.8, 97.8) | 308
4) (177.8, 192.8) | 331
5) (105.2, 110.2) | 307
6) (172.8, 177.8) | 305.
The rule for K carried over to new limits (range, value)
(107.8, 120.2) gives 317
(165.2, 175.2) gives 315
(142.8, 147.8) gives 306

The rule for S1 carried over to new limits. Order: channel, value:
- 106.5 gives 295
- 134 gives 319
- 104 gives 318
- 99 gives 304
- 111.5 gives 301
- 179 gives 303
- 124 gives 298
